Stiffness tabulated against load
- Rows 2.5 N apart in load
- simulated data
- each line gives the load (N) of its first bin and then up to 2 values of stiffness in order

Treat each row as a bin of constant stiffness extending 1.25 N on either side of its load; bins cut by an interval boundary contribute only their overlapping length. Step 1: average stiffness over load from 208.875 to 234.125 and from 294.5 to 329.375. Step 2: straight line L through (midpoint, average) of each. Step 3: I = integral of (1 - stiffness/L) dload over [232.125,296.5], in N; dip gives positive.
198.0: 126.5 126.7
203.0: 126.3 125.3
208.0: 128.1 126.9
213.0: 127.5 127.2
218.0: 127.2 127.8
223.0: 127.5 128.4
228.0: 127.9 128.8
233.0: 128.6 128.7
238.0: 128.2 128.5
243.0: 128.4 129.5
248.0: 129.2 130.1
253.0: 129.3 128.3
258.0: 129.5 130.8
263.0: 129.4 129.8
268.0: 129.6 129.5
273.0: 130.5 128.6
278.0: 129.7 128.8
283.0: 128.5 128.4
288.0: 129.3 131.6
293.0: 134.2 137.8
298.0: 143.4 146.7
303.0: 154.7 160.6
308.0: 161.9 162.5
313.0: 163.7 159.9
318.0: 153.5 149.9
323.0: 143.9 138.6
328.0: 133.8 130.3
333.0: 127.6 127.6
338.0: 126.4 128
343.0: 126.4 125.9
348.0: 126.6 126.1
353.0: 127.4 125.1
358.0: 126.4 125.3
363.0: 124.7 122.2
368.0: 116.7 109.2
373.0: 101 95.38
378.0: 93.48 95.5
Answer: 4.08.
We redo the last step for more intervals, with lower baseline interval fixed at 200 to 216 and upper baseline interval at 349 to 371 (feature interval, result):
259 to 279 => -0.7 N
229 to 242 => -0.2 N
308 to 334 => -4.9 N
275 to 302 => -1.9 N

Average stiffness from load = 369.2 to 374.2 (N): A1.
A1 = 105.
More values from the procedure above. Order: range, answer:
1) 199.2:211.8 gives 127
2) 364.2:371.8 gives 116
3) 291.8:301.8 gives 141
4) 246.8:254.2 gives 130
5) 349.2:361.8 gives 126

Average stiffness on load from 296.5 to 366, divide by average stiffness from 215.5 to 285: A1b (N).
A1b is 1.1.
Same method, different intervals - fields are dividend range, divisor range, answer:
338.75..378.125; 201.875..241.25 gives 0.94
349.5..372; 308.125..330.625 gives 0.82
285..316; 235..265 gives 1.14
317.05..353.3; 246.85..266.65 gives 1.02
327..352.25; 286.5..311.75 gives 0.87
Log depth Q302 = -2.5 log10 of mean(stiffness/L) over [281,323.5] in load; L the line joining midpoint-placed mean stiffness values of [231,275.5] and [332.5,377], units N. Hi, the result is -0.17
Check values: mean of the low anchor 129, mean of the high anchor 121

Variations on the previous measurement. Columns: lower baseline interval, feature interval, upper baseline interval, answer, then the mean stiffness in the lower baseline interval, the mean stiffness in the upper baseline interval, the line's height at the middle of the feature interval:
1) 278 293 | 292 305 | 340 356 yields -0.12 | 130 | 126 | 129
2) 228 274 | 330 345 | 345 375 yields -0.04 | 129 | 121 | 122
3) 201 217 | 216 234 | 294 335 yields 0.02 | 127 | 148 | 130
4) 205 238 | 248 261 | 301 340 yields 0.04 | 128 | 146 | 134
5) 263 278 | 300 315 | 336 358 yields -0.23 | 130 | 127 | 128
